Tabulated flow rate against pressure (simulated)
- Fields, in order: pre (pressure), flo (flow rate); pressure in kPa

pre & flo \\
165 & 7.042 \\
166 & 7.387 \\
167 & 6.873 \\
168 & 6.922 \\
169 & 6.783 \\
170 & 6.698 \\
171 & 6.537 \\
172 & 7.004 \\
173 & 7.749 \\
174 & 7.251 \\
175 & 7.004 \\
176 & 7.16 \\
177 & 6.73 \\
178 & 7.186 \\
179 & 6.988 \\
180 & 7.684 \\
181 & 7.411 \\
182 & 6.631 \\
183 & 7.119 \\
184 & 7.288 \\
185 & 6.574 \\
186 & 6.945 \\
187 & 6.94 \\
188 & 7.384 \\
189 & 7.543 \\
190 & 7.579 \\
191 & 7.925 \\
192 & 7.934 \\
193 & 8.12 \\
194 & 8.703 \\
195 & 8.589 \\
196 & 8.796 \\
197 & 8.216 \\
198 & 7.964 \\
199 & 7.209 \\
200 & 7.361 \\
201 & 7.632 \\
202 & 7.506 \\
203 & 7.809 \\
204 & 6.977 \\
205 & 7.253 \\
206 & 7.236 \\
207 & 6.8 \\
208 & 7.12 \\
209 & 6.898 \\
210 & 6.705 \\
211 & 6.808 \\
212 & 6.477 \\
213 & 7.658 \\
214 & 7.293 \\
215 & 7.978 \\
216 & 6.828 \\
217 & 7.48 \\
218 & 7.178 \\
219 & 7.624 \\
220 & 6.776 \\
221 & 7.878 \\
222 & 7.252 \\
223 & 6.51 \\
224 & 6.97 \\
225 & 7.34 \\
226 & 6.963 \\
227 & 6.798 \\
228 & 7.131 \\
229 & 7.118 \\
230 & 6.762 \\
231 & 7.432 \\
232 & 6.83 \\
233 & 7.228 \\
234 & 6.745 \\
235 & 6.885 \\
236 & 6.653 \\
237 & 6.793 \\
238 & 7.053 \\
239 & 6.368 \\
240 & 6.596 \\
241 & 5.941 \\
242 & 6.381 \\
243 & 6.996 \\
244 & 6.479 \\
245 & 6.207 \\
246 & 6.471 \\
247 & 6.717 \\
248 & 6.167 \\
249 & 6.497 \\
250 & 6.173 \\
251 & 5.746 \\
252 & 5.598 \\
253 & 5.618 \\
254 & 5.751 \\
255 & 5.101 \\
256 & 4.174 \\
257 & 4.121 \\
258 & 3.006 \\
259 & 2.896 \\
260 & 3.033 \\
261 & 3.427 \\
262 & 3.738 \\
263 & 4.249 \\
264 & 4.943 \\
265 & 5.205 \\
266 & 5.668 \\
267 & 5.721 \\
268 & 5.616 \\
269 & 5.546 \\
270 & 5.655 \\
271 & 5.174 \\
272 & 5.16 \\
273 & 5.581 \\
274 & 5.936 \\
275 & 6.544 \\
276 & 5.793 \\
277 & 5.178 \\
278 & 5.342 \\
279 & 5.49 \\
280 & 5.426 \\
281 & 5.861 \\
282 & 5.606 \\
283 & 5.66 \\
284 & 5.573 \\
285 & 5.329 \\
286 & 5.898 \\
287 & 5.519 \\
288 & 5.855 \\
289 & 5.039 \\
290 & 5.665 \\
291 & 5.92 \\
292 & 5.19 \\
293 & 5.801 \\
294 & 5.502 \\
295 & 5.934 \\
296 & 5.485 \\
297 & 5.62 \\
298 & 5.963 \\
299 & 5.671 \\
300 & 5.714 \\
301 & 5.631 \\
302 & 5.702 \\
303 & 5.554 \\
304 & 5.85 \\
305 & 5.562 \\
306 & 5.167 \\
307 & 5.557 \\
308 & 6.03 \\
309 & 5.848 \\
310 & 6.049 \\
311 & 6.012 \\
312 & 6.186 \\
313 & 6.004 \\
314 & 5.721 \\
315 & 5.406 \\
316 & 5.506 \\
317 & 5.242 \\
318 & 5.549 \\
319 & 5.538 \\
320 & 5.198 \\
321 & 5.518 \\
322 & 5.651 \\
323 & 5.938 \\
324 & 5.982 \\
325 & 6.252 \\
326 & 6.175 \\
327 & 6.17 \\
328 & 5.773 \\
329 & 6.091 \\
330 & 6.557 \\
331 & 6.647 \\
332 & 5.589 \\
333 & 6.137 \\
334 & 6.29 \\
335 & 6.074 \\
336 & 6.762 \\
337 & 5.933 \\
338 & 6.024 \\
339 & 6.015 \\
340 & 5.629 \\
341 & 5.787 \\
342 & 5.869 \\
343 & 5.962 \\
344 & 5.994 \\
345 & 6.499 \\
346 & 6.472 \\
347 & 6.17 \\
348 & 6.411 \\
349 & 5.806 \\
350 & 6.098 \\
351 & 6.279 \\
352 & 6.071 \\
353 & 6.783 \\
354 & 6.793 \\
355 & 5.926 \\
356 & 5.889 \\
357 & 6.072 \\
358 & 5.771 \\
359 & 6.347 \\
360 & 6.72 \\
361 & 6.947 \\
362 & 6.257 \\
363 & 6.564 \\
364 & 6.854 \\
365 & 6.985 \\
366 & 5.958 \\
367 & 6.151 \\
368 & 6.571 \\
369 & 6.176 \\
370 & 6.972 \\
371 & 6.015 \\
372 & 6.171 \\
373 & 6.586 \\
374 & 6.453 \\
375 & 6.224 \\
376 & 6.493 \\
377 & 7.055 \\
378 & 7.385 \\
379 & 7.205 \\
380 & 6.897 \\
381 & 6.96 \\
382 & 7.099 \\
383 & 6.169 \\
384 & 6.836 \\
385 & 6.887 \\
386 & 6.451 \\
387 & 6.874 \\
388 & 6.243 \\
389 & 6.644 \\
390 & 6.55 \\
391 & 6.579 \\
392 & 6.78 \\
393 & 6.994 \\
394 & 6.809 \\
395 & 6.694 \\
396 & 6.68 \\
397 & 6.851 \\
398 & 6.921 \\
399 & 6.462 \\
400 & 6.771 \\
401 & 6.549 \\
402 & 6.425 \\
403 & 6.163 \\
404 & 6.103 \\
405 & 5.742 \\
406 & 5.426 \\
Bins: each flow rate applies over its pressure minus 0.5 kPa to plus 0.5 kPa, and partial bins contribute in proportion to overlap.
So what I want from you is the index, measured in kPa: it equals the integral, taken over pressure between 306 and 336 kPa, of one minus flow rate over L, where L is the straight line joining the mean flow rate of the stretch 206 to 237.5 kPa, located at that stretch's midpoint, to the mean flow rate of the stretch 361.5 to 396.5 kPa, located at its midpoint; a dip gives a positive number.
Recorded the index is 4.0 kPa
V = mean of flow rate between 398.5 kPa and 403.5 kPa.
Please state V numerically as 6.47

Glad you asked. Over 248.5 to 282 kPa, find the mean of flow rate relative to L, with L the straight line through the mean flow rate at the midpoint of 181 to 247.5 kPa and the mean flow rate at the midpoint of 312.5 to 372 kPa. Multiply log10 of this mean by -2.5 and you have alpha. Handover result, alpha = 0.30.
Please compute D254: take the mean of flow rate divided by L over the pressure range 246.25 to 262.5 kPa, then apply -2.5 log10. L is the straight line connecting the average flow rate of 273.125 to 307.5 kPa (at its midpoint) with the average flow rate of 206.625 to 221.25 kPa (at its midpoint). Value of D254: 0.29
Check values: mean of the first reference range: 7.16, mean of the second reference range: 5.63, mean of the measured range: 4.88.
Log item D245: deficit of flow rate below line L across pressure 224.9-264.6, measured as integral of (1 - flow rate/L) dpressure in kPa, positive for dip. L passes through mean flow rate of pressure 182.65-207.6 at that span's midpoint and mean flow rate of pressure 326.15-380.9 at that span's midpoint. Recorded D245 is 7.2 kPa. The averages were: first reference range 7.58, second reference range 6.32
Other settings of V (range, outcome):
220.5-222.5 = 7.56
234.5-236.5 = 6.77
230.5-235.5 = 7.02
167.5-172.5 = 6.79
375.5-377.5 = 6.77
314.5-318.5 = 5.43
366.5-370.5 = 6.47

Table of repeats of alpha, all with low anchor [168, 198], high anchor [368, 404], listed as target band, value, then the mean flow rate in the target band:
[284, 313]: 0.22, 5.69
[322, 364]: 0.10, 6.19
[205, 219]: 0.02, 7.14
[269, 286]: 0.25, 5.59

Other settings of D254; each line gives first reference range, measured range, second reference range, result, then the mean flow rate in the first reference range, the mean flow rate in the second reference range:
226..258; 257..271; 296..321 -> 0.321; 6.3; 5.67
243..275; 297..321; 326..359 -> 0.020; 5.25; 6.14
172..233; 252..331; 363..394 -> 0.264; 7.31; 6.64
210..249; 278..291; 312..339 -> 0.139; 6.91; 5.92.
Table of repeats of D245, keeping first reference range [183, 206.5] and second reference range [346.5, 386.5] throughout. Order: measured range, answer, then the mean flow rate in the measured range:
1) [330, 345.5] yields 1.35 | 6.1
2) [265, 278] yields 2.76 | 5.6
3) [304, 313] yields 1.38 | 5.82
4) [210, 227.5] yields 0.72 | 7.15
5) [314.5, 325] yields 1.87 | 5.59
